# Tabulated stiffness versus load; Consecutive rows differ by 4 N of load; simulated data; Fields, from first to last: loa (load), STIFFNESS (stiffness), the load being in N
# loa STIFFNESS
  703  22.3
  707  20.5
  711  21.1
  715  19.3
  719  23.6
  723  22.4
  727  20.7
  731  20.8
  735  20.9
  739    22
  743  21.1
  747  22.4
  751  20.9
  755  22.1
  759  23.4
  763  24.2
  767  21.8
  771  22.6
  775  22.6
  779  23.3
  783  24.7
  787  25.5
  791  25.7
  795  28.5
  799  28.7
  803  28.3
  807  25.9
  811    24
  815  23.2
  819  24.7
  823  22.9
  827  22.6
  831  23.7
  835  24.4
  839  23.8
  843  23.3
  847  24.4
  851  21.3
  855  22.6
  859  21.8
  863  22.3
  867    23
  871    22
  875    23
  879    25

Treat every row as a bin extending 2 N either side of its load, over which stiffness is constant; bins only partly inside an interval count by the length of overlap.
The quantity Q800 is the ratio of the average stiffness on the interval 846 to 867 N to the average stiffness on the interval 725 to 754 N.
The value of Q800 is 1.05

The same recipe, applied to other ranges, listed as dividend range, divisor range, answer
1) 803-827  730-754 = 1.14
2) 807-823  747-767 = 1.07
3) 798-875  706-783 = 1.08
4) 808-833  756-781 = 1.03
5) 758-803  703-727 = 1.16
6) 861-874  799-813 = 0.85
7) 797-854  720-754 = 1.13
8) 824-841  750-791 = 1.01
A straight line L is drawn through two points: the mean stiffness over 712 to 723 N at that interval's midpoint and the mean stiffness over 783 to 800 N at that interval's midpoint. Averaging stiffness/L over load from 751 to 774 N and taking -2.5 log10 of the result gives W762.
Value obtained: 0.09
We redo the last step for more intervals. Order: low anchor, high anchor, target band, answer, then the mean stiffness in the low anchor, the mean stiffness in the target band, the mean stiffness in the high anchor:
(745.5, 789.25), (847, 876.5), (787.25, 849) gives -0.10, 23.1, 25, 22.4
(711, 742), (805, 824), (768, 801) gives -0.08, 21.4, 25.1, 24.2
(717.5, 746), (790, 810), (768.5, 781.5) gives 0.11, 21.6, 22.9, 27.3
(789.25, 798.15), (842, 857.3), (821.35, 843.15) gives 0.03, 27.3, 23.5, 22.9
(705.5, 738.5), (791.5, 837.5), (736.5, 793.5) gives 0.00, 21.2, 23.1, 25.2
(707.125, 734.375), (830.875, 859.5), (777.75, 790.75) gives -0.12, 21.2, 24.7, 23.2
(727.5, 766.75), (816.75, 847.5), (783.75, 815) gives -0.15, 21.9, 26.4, 23.7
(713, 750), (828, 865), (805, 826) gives -0.07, 21.5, 24.1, 23.1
